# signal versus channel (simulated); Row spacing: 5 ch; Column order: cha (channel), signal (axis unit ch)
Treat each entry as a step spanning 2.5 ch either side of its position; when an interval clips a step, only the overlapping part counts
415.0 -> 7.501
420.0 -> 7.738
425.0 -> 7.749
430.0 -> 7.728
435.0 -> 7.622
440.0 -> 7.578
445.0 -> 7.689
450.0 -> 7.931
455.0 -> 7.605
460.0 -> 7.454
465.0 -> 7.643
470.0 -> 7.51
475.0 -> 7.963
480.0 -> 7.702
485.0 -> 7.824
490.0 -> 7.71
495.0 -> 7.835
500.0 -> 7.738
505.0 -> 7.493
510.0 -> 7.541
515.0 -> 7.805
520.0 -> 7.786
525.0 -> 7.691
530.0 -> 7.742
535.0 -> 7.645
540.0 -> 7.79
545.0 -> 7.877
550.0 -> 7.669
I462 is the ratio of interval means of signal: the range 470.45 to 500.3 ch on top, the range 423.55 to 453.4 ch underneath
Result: 1.01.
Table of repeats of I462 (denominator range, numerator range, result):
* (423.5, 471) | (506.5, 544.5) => 1.01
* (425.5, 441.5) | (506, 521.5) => 1.00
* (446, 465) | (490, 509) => 1.00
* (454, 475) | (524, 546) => 1.02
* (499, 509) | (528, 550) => 1.02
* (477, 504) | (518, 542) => 1.00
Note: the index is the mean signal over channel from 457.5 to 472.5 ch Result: 7.54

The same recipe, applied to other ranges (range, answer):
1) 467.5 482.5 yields 7.72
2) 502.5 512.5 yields 7.52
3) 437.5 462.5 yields 7.65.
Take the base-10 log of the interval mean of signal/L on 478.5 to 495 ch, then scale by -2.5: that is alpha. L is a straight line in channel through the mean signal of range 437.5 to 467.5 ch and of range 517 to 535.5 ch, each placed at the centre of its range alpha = -0.01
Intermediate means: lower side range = 7.65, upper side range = 7.73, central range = 7.76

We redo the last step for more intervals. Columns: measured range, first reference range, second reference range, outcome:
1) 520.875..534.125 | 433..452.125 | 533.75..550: 0.01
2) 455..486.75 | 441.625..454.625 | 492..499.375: 0.02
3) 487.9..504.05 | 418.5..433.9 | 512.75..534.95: 0.00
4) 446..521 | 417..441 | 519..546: 0.00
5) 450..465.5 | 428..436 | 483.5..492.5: 0.01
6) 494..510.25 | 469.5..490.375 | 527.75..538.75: 0.01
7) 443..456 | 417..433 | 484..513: -0.01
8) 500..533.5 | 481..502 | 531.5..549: 0.01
